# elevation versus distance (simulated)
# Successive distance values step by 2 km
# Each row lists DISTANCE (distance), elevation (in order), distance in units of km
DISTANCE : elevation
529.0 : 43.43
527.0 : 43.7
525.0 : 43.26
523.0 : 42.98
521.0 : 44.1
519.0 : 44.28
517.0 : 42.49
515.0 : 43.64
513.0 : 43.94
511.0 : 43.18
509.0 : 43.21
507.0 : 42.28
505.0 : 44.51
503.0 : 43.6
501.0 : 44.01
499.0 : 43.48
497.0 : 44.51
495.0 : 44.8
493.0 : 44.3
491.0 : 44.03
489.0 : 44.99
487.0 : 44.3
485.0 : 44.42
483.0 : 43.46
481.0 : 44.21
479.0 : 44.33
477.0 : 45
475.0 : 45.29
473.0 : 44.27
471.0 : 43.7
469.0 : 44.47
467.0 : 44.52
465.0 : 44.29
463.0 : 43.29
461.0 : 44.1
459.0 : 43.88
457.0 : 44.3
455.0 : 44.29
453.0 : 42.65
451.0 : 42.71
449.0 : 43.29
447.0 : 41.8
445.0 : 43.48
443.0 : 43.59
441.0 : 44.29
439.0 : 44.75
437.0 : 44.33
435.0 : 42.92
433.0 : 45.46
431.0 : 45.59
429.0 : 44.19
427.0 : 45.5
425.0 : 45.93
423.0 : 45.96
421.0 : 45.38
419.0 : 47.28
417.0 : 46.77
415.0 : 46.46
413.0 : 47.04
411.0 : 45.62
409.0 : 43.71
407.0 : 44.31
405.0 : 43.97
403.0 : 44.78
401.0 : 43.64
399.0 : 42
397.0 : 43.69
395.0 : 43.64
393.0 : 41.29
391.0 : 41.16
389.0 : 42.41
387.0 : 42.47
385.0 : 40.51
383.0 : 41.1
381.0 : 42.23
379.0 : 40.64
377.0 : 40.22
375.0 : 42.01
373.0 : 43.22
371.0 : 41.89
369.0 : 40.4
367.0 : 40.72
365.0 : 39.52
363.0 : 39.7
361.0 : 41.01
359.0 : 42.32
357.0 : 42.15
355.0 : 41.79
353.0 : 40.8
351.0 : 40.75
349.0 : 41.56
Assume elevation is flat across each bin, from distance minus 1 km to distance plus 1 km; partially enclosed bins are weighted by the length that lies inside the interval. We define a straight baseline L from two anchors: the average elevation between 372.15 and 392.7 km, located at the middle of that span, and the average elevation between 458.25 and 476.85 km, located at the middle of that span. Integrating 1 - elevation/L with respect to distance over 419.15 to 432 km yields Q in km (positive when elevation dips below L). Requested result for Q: -0.8 km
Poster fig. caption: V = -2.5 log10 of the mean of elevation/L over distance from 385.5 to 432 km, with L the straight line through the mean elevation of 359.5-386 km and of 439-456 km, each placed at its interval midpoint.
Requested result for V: -0.06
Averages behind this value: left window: 41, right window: 43.4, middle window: 44.4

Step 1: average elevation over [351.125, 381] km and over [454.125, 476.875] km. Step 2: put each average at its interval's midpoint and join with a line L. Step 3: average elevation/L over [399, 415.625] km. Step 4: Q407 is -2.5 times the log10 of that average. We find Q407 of -0.06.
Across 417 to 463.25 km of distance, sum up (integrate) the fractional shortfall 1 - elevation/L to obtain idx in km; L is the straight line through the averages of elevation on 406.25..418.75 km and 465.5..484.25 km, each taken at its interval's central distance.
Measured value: 0.80 km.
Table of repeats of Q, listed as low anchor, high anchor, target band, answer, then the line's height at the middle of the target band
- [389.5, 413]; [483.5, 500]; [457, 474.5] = 0.0 km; 44.1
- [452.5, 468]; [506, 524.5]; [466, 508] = -0.5 km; 43.7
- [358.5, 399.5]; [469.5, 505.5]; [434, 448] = -0.2 km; 43.1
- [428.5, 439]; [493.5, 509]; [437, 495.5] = 0.2 km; 44.2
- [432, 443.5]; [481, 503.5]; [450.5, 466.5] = 0.2 km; 44.2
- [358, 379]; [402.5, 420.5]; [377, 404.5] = 0.7 km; 43.4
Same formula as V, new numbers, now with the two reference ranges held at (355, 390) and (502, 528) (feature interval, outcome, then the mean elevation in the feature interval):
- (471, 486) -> -0.04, 44.4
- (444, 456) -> -0.01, 43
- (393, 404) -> -0.04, 43.3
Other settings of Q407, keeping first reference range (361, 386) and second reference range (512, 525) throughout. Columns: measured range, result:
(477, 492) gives -0.03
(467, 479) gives -0.04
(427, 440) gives -0.06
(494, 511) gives -0.01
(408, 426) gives -0.11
